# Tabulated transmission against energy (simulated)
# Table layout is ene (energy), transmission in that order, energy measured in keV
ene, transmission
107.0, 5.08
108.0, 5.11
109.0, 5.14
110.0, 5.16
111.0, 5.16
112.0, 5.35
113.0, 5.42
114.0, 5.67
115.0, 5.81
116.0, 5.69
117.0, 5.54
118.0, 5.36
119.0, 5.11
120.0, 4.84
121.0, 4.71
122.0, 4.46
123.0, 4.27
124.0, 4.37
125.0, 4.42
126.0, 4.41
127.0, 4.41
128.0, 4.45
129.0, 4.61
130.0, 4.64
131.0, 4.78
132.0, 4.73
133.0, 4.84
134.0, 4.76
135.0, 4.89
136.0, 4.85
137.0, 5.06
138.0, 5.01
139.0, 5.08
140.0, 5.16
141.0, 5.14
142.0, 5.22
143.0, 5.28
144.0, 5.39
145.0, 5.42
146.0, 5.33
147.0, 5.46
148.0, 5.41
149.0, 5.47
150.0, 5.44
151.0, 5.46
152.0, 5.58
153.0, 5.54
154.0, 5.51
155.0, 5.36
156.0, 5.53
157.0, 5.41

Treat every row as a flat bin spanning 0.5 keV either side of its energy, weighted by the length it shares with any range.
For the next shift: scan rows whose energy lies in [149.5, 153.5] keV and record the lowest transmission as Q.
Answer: 5.44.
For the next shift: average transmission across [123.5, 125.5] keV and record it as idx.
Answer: 4.39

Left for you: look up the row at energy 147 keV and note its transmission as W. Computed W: 5.46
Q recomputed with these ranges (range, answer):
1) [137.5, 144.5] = 5.01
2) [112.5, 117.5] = 5.42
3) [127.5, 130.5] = 4.45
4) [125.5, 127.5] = 4.41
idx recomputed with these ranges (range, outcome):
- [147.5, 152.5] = 5.47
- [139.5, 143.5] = 5.2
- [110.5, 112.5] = 5.25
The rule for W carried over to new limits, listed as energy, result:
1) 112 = 5.35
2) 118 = 5.36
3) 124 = 4.37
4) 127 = 4.41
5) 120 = 4.84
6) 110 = 5.16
